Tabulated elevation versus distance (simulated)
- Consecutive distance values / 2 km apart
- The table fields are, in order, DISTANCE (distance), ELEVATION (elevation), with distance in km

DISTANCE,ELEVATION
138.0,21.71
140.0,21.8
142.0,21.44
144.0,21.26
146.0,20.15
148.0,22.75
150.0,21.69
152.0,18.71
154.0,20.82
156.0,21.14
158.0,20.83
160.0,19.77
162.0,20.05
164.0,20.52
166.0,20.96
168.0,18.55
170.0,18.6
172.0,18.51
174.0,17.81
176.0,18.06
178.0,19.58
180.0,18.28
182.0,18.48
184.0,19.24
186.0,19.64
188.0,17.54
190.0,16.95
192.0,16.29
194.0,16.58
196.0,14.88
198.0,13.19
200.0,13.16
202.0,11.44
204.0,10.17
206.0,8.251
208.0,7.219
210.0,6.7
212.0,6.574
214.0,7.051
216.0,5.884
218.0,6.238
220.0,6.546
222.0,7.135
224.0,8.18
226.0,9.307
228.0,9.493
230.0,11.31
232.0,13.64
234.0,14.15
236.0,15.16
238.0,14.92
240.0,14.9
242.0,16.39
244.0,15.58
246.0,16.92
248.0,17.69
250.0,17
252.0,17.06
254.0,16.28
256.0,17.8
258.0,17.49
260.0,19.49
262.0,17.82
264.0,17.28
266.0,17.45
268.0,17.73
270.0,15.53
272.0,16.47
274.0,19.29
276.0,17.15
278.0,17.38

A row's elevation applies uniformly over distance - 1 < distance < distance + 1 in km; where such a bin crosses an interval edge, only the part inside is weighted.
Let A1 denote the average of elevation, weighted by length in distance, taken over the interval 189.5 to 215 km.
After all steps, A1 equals 11.3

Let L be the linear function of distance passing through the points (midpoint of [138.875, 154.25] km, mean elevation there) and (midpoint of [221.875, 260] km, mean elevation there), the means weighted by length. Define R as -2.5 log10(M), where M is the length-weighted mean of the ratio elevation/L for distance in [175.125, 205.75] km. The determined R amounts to 0.13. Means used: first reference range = 21.1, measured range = 16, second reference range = 14.5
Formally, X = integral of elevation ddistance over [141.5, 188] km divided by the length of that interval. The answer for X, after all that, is 19.8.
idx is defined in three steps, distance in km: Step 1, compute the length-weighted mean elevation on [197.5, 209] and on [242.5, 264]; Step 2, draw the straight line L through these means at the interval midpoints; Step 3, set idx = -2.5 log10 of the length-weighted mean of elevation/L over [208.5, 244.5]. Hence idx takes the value 0.322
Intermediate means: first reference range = 10.5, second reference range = 17.3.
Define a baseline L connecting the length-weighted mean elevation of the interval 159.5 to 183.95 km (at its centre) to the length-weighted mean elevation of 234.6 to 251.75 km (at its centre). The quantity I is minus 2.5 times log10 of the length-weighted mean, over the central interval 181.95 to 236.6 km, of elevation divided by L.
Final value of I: 0.45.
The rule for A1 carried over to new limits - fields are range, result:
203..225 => 7.27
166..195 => 18.2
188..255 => 12.3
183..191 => 18.3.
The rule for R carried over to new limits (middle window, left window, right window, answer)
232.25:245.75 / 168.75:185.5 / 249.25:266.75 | 0.170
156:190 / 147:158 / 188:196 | -0.029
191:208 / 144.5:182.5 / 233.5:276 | 0.421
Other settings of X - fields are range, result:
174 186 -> 18.7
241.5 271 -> 17.2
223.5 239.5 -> 12.2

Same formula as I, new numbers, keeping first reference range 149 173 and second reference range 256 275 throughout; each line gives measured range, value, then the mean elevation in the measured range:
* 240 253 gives 0.089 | 16.6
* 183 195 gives 0.098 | 17.7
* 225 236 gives 0.473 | 11.9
